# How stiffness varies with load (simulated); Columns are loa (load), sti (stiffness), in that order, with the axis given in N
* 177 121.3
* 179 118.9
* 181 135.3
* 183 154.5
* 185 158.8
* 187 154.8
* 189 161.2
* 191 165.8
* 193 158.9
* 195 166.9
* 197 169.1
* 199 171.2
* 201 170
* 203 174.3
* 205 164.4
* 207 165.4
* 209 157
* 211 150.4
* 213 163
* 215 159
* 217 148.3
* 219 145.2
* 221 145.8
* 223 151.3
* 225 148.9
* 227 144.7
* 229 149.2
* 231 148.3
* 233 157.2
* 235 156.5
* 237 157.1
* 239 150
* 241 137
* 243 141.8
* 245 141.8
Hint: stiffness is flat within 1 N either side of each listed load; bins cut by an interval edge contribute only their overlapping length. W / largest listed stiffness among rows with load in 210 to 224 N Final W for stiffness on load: 163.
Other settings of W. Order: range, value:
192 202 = 171.2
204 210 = 165.4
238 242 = 150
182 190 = 161.2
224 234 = 157.2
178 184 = 154.5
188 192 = 165.8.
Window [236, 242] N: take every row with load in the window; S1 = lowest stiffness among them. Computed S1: 137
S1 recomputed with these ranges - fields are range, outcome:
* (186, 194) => 154.8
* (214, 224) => 145.2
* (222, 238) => 144.7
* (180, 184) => 135.3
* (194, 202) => 166.9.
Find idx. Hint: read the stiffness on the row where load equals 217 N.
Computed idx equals 148.3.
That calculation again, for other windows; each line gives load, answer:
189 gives 161.2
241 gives 137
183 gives 154.5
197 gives 169.1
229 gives 149.2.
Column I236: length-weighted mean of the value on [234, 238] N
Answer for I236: 157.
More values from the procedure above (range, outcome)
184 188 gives 157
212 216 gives 161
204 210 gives 162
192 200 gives 167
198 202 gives 171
